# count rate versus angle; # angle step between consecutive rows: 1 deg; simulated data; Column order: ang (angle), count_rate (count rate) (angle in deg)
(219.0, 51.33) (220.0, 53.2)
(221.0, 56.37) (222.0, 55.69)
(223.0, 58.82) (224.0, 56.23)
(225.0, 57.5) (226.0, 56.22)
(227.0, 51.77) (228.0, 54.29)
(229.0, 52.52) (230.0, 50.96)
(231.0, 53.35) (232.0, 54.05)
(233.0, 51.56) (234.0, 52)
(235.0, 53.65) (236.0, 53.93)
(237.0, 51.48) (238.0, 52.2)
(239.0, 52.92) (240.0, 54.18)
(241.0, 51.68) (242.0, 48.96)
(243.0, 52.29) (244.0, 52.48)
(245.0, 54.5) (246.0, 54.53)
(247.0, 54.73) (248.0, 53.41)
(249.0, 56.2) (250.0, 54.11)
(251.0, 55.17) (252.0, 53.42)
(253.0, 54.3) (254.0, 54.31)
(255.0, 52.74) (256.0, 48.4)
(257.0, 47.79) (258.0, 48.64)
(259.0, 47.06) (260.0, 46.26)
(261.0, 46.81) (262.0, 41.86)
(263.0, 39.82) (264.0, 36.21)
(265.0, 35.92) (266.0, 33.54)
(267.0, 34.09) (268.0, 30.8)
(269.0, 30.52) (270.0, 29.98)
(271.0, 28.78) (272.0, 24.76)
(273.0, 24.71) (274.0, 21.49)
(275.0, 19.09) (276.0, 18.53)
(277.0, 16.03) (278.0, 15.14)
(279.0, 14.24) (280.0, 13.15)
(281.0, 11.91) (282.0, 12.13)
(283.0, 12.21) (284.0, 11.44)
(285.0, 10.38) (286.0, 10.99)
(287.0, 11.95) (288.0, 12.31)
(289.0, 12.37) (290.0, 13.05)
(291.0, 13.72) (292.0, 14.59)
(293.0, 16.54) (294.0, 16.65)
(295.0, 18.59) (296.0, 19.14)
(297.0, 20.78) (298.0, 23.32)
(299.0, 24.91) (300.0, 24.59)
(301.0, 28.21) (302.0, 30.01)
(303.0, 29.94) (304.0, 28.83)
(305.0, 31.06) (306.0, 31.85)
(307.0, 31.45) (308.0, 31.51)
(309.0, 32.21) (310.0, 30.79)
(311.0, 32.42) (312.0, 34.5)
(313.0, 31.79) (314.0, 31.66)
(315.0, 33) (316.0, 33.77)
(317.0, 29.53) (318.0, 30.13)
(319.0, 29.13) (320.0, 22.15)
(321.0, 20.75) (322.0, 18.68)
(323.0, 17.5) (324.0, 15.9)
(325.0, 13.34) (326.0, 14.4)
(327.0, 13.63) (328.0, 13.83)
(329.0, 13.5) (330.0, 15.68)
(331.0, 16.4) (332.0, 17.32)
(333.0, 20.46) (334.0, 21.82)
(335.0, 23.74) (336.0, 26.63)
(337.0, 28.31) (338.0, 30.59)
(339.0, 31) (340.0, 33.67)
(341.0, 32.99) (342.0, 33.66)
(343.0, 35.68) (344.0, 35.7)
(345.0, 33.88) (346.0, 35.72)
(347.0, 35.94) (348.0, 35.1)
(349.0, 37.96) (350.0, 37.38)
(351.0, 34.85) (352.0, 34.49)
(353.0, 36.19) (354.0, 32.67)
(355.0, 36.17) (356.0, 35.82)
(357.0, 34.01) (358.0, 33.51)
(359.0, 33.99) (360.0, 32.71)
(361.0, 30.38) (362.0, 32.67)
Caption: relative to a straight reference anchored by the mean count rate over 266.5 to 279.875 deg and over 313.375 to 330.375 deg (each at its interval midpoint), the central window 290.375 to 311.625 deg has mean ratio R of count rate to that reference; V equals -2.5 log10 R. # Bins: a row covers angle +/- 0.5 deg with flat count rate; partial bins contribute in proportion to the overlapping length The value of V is -0.13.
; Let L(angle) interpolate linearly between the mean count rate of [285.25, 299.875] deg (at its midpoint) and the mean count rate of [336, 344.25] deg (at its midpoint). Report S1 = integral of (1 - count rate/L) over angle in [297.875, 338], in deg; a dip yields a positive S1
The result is -2.3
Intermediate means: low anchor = 16.5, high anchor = 32.2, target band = 25.1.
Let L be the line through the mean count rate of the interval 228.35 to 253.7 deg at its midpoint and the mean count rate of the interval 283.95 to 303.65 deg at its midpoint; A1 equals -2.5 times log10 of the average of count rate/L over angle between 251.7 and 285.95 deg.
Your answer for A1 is 0.19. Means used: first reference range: 53.2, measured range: 31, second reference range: 18.4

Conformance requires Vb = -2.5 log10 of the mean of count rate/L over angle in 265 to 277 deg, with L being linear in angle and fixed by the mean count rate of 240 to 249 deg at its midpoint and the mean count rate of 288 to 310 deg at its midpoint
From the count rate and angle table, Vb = 0.40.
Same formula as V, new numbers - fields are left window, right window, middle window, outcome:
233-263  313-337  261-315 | 0.401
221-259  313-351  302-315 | 0.057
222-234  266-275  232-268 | -0.217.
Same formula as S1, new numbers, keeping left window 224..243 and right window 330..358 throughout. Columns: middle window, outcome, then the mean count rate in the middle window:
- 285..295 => 6.73 deg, 13.7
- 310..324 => 3.40 deg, 27.7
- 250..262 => -0.40 deg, 50.2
